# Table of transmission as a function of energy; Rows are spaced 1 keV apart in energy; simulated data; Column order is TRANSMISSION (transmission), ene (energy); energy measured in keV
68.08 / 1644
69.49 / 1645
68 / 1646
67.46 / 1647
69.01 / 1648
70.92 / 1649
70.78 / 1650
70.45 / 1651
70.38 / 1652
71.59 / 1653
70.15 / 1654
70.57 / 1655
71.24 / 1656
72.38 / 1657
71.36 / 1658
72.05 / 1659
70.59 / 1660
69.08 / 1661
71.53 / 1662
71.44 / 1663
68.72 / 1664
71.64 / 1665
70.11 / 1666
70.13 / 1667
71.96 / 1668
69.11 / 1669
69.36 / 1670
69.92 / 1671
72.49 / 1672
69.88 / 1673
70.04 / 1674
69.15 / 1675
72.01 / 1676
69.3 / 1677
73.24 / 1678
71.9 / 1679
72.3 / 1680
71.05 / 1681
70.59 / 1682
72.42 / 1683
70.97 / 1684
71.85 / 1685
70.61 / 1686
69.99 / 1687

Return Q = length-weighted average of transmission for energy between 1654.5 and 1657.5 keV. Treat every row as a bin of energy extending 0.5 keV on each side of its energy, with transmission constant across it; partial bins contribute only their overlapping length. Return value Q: 71.4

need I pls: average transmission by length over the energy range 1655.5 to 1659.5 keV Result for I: 71.8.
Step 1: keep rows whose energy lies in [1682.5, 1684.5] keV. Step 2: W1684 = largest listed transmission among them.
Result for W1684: 72.42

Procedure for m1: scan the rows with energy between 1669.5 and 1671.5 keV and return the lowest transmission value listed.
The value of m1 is 69.36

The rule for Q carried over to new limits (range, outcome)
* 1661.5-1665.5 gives 70.8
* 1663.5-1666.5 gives 70.2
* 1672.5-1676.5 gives 70.3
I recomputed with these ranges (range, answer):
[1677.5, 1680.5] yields 72.5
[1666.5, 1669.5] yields 70.4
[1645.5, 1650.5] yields 69.2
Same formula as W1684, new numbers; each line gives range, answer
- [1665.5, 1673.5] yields 72.49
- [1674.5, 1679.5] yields 73.24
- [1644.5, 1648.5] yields 69.49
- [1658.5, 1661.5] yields 72.05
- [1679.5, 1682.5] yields 72.3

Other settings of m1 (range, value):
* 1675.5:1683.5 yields 69.3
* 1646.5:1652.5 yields 67.46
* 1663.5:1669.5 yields 68.72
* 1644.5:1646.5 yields 68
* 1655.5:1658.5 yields 71.24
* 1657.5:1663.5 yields 69.08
